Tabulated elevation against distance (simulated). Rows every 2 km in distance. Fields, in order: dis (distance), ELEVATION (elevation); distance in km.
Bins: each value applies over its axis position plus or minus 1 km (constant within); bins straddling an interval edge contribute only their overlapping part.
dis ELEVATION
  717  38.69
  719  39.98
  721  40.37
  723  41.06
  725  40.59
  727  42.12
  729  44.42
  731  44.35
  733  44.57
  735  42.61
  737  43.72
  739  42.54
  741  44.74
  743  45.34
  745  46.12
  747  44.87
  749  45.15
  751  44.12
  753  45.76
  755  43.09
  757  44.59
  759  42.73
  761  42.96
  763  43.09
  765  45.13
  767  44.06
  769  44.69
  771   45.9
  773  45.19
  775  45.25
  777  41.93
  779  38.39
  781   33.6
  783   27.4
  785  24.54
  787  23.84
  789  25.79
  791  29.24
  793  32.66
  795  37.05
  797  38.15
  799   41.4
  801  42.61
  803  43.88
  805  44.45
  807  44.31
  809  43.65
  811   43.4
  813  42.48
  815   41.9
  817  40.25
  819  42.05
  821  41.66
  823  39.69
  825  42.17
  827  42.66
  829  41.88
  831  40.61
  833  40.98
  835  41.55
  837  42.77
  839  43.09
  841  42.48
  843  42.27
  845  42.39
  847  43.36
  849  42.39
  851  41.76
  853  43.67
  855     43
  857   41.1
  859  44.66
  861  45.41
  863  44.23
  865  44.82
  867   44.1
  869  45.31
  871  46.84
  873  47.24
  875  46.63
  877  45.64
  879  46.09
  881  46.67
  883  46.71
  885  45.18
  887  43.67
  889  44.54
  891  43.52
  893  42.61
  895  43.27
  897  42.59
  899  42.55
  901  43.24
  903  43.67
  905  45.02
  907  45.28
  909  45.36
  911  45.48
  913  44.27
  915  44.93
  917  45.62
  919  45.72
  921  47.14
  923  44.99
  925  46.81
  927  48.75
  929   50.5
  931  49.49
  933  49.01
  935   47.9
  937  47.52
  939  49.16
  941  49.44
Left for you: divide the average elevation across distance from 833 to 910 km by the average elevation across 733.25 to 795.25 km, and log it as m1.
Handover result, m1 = 1.1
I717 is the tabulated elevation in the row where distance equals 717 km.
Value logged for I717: 38.69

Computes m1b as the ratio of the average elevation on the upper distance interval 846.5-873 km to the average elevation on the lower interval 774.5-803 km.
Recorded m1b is 1.27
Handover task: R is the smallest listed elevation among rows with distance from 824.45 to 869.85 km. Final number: 40.61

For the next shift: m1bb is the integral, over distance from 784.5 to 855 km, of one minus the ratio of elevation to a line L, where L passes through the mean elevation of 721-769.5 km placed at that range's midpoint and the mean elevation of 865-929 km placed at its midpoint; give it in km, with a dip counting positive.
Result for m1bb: 7.0 km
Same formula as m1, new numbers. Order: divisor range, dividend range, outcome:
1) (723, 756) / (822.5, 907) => 0.99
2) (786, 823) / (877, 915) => 1.14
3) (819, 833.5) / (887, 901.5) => 1.04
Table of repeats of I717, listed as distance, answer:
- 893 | 42.61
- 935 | 47.9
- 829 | 41.88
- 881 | 46.67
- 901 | 43.24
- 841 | 42.48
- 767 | 44.06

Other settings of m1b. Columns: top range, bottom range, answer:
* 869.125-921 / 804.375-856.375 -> 1.06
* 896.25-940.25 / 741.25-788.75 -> 1.13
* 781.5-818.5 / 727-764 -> 0.84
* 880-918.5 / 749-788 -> 1.10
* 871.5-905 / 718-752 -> 1.03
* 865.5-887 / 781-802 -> 1.42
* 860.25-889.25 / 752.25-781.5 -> 1.05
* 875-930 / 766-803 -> 1.22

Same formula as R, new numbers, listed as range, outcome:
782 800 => 23.84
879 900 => 42.55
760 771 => 42.96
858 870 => 44.1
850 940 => 41.1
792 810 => 32.66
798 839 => 39.69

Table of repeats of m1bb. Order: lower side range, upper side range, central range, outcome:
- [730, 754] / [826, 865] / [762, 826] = 6.2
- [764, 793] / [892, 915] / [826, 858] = -1.5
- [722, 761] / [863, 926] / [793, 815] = 1.3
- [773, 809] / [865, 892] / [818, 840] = -0.7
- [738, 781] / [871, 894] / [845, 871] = 0.8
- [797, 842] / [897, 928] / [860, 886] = -1.1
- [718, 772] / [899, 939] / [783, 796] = 4.6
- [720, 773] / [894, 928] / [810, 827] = 1.0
